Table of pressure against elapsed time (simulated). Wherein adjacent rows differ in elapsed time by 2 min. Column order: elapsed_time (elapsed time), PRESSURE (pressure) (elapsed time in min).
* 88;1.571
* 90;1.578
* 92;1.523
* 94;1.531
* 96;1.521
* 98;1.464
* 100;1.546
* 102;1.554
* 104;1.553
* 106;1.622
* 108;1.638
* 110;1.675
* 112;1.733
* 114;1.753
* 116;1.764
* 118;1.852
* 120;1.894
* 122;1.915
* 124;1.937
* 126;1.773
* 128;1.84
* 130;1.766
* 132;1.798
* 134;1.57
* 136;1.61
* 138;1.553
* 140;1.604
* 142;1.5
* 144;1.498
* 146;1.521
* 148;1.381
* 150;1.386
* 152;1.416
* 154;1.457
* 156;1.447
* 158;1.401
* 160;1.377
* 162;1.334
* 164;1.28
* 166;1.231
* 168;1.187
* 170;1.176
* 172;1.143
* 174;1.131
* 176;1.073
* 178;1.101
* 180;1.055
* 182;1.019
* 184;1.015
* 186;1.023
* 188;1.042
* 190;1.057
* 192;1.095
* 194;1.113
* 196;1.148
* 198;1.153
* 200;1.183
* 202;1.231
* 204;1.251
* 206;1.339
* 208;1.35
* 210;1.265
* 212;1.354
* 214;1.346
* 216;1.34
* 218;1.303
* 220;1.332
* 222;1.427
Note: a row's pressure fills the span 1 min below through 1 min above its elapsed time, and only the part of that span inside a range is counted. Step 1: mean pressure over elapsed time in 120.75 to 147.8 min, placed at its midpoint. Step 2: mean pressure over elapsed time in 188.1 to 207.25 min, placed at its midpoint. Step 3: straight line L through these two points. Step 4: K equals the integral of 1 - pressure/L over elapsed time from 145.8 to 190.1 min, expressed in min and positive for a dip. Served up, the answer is 5.85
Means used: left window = 1.68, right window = 1.17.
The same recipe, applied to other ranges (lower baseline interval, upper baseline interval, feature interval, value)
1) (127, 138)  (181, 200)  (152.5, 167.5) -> 0.5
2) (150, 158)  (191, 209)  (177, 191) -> 2.6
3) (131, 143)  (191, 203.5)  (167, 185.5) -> 3.1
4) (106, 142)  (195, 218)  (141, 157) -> 1.4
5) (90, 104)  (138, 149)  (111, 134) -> -4.4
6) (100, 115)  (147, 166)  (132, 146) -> -0.9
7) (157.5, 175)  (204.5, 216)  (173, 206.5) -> 4.5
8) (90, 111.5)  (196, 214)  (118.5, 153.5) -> -4.2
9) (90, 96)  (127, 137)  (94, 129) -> -1.7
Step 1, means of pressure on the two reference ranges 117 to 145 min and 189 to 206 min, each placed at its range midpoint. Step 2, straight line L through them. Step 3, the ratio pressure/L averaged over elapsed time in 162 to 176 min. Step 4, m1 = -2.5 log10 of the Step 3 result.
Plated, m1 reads 0.18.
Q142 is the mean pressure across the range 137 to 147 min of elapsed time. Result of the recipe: 1.54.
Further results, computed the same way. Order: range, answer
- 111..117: 1.75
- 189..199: 1.11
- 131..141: 1.63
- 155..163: 1.39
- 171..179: 1.11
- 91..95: 1.53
